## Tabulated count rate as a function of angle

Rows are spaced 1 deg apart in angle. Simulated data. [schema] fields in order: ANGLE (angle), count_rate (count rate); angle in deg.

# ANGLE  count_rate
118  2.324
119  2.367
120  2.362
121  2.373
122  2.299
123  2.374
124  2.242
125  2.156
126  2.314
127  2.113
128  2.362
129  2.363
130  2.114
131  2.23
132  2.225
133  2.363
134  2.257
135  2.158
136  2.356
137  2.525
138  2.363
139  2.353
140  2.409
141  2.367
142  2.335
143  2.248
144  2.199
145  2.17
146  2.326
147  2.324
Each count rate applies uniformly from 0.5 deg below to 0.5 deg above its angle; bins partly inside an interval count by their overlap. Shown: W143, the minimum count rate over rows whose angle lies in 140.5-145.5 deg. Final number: 2.17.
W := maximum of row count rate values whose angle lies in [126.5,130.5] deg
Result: 2.363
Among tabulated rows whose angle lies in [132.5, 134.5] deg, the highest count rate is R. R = 2.363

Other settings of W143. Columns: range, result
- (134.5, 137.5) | 2.158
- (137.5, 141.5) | 2.353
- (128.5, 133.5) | 2.114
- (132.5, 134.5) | 2.257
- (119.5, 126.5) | 2.156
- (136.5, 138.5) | 2.363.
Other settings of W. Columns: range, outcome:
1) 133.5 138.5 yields 2.525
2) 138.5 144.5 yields 2.409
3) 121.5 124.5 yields 2.374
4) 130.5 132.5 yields 2.23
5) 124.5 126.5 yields 2.314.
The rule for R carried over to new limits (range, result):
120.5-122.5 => 2.373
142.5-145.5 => 2.248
